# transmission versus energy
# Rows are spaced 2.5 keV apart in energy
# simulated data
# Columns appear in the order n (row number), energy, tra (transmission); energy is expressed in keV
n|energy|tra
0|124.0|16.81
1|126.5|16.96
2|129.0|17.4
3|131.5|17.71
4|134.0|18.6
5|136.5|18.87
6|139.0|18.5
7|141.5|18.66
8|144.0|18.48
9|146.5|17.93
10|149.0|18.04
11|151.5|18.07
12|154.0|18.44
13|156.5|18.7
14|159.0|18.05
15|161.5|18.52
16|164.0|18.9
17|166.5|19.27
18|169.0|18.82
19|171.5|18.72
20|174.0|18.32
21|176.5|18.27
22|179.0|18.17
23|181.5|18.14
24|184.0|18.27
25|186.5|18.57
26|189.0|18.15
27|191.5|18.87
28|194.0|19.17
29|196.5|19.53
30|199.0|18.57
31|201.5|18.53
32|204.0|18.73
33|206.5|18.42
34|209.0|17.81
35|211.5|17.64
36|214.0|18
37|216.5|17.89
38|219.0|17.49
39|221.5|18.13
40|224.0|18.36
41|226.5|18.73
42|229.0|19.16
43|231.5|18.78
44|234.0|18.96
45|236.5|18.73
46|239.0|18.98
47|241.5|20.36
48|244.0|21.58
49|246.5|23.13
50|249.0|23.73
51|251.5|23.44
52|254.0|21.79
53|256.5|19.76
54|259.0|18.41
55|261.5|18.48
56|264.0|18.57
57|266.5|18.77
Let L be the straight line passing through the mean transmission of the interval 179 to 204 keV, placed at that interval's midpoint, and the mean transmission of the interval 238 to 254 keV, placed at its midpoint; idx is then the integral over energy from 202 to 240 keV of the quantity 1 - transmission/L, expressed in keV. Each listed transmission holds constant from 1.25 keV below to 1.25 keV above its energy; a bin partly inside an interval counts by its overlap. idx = 3.7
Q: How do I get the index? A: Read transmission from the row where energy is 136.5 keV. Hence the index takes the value 18.87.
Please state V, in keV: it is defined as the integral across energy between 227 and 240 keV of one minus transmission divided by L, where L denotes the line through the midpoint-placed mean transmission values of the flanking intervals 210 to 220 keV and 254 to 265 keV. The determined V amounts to -0.4 keV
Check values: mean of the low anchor 17.8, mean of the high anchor 19.1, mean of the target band 18.9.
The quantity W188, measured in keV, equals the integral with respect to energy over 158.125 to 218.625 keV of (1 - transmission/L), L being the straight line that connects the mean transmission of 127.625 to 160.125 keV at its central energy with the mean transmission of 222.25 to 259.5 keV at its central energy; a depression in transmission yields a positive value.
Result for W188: 2.2 keV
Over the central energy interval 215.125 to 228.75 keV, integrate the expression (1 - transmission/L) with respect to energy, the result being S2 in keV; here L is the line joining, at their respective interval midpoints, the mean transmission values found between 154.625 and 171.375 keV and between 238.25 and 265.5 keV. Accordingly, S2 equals 1.3 keV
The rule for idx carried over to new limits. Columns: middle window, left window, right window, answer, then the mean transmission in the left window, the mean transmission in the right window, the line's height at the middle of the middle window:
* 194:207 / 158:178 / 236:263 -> 0.4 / 18.6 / 20.8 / 19.5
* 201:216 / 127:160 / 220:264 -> 0.9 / 18.2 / 20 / 19.4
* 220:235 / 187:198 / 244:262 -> 1.2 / 18.9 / 21.4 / 20.3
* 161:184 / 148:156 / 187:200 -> 0.0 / 18.2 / 18.8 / 18.5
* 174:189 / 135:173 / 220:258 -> 0.6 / 18.5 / 20.2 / 19.1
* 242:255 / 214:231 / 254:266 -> -2.6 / 18.3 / 19.1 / 18.9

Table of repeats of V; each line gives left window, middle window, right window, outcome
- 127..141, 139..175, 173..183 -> -0.59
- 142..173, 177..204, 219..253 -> 0.80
